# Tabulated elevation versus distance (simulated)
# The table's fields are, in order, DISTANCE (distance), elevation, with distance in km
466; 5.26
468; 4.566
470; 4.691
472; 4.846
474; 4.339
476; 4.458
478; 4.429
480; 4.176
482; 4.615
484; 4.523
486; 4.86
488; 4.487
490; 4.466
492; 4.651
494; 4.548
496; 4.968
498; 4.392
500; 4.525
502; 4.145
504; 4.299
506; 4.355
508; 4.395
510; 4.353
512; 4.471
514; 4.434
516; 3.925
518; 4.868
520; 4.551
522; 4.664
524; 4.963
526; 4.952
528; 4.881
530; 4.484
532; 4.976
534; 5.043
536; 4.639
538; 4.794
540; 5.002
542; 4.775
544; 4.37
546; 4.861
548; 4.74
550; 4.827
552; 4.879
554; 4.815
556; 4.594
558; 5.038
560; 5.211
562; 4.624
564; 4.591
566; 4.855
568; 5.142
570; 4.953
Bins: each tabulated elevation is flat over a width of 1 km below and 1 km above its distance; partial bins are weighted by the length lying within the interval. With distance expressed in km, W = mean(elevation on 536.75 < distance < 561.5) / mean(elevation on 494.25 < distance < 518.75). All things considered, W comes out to 1.1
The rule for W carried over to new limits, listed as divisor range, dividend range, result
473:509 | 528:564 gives 1.07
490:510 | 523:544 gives 1.08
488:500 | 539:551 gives 1.04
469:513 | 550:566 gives 1.07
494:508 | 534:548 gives 1.07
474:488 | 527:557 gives 1.06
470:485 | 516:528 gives 1.05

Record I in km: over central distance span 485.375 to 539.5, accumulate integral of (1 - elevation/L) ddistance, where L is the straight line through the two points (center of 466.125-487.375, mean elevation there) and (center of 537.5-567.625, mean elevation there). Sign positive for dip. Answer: 1.0 km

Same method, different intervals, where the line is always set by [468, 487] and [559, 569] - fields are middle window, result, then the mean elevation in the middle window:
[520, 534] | -0.2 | 4.82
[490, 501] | 0.0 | 4.6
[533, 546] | 0.0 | 4.78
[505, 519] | 0.8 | 4.4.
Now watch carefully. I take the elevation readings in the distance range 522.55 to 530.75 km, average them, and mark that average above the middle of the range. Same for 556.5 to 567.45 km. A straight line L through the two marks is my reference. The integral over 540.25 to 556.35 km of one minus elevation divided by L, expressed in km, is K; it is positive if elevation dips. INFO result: 0.32 km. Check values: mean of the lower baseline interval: 4.82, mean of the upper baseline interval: 4.86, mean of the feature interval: 4.75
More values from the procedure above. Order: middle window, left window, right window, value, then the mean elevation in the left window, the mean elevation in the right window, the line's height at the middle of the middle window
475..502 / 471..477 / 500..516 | -0.46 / 4.55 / 4.33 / 4.46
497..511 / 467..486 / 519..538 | 0.96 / 4.53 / 4.79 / 4.67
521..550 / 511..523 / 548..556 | -0.93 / 4.49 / 4.8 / 4.65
